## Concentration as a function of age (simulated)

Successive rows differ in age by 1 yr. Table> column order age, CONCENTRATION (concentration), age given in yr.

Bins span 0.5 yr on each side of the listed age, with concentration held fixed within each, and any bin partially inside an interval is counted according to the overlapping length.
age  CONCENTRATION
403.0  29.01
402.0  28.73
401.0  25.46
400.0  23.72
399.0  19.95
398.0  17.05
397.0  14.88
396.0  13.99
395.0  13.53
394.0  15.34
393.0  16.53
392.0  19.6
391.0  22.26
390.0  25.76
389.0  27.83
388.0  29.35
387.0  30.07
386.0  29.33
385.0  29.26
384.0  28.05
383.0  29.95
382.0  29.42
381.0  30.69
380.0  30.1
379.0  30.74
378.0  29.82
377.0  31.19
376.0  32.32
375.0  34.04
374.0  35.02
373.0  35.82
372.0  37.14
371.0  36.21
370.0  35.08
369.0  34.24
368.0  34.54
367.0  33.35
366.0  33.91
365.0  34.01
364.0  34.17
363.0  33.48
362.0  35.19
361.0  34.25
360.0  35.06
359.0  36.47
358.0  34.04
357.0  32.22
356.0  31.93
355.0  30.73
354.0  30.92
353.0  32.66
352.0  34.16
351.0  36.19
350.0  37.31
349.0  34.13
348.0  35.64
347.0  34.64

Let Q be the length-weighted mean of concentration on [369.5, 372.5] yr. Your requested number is 36.1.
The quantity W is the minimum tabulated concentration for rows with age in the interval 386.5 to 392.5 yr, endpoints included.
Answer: 19.6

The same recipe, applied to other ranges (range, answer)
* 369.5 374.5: 35.02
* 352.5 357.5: 30.73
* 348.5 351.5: 34.13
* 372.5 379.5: 29.82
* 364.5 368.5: 33.35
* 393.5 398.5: 13.53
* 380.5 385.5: 28.05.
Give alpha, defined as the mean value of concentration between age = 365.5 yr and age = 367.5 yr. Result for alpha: 33.6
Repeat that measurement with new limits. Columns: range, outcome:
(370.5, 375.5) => 35.6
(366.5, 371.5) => 34.7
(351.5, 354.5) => 32.6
